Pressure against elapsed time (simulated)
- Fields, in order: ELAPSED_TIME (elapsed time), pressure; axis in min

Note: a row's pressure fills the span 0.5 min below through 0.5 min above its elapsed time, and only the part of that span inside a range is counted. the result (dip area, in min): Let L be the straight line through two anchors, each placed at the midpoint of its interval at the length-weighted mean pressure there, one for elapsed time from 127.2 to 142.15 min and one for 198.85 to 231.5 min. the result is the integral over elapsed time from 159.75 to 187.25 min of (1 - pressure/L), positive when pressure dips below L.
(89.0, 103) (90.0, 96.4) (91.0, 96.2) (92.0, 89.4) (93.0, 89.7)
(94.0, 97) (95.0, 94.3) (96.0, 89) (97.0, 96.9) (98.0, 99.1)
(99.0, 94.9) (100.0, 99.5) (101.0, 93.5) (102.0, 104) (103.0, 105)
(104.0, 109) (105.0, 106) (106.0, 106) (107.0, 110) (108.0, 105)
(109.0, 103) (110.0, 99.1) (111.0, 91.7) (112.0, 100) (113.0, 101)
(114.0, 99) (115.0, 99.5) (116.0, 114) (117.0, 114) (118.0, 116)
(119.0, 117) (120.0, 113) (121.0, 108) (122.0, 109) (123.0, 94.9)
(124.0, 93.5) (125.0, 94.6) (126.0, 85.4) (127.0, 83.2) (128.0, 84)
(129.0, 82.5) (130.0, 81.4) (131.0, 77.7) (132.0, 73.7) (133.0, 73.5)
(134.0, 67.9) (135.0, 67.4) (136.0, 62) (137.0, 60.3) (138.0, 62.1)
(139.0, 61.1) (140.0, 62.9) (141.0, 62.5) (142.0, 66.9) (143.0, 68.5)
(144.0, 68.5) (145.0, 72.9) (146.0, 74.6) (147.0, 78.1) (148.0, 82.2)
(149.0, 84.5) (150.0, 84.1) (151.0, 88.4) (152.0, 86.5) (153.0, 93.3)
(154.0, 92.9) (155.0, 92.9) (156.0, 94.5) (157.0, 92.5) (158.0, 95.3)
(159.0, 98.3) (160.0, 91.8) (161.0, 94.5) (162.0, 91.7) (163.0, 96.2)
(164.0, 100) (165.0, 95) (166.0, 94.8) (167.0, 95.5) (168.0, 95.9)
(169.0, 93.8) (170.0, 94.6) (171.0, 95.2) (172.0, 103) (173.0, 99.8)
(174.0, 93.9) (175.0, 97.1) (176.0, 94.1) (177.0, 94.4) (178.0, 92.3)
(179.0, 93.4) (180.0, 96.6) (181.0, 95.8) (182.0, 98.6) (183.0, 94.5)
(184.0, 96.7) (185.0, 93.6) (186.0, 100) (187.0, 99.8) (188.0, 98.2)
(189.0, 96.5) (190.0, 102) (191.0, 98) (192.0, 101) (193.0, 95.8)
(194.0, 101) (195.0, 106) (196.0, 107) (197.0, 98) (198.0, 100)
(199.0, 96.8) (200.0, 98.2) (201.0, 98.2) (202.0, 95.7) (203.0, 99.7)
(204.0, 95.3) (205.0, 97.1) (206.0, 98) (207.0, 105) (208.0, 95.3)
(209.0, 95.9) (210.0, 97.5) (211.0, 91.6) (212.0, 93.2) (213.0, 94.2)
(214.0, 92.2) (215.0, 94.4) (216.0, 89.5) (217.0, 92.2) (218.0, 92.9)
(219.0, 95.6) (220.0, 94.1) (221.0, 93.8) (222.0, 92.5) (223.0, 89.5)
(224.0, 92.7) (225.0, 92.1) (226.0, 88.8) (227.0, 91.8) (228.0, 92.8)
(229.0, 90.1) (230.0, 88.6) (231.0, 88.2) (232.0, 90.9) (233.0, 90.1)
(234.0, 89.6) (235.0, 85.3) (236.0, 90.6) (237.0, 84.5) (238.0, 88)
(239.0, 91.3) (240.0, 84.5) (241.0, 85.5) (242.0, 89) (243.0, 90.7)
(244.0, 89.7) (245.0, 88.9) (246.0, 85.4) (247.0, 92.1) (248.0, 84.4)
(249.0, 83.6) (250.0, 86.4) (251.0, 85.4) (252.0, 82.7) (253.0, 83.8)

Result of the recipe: -4.8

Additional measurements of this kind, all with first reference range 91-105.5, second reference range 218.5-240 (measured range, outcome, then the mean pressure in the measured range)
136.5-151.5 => 3.7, 71.8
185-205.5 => -1.5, 99.1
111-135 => 0.5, 94.3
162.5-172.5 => -0.3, 96.4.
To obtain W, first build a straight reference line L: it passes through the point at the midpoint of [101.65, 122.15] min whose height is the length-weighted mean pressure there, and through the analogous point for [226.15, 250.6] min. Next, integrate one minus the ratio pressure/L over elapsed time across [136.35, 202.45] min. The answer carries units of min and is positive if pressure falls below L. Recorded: 4.7 min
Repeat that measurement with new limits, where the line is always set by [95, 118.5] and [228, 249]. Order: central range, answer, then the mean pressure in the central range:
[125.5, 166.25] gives 7.04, 81.1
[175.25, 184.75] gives -0.07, 95.2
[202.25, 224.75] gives -0.90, 94.6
